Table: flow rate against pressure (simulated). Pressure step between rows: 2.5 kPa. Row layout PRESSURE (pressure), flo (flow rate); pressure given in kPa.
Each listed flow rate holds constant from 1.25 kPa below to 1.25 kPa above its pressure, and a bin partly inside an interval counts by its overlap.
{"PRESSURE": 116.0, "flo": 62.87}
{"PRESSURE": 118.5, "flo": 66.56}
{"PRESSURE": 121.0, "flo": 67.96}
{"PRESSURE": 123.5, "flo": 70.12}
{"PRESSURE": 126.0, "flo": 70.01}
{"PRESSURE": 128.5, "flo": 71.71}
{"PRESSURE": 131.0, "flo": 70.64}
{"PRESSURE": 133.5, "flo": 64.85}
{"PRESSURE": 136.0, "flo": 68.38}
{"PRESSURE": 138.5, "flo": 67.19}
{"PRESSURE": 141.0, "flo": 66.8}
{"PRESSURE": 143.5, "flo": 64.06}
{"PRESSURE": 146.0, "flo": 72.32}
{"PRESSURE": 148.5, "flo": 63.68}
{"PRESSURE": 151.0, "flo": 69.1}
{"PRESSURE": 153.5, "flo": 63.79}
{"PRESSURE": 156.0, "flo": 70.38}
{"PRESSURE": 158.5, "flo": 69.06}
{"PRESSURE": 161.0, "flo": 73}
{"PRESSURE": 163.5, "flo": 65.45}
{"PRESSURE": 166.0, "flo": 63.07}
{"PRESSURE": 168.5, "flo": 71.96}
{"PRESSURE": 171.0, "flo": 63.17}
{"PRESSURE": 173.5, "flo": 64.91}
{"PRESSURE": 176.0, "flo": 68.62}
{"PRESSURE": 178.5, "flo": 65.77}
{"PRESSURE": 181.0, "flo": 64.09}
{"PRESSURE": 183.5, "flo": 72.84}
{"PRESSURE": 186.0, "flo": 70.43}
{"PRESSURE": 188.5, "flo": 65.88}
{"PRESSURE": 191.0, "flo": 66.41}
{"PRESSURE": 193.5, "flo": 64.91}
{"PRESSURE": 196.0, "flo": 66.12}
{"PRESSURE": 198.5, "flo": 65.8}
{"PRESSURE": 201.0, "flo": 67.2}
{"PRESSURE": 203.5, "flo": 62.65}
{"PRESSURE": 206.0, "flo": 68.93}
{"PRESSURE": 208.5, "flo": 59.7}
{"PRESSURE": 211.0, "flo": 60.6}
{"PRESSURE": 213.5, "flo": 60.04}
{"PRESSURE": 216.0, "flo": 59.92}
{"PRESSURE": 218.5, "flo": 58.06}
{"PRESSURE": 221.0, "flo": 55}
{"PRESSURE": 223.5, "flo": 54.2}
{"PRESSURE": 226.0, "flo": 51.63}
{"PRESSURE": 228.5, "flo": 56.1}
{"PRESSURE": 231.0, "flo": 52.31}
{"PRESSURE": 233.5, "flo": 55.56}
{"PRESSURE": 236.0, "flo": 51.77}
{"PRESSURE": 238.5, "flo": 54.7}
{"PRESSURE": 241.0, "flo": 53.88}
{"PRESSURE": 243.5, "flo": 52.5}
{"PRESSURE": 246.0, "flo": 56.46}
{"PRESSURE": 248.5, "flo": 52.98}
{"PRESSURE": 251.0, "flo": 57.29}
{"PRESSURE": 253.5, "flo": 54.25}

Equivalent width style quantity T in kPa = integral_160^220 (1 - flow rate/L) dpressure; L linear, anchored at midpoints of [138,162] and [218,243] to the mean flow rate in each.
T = -4.21 kPa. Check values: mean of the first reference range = 67.9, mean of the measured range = 65.3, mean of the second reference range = 54.2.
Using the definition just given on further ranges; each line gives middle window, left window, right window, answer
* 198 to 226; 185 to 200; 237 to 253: 0.7 kPa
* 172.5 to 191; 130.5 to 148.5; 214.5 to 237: -1.9 kPa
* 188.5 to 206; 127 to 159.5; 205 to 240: -1.6 kPa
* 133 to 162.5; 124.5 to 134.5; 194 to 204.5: 0.3 kPa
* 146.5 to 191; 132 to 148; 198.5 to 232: -2.3 kPa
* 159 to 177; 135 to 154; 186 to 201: -0.1 kPa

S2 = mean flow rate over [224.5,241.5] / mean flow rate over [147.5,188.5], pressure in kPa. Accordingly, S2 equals 0.80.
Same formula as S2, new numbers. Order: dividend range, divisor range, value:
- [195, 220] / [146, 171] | 0.93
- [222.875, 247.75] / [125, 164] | 0.79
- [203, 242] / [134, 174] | 0.85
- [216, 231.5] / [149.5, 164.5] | 0.81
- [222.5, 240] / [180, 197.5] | 0.80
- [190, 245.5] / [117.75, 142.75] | 0.86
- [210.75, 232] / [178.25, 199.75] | 0.84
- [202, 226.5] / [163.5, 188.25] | 0.89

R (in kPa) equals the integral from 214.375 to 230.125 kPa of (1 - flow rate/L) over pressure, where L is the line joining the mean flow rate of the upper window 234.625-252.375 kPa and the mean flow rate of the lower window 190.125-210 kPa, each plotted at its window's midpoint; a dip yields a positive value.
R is 0.99 kPa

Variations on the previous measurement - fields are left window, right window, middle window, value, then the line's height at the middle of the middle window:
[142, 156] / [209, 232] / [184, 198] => -1.42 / 60.9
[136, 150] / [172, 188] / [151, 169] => -0.20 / 67.3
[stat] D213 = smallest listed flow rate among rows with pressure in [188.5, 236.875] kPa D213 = 51.63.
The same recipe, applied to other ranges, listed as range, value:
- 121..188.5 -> 63.07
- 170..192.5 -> 63.17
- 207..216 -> 59.7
